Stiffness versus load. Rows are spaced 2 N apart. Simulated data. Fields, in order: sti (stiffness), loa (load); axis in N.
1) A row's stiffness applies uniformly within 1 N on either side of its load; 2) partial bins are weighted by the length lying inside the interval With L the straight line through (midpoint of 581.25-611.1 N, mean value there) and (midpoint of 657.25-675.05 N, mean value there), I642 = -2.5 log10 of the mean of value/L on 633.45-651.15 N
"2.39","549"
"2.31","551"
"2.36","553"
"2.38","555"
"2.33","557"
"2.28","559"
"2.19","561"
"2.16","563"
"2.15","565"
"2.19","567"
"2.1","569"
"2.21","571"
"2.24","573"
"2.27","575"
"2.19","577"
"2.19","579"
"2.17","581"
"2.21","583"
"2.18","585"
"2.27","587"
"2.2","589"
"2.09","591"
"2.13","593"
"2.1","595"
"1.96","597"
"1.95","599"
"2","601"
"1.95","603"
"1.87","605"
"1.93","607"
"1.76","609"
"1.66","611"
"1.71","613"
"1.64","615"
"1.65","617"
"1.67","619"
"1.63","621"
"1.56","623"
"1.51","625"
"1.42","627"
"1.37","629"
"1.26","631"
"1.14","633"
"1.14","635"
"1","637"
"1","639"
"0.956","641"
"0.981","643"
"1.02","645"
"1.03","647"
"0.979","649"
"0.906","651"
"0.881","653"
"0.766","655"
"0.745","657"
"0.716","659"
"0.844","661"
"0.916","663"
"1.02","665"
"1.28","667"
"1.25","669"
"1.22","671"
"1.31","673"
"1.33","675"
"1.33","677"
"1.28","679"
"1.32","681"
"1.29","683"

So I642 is 0.352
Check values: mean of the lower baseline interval 2.03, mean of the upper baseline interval 1.07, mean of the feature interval 1.01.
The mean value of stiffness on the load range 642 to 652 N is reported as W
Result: 0.983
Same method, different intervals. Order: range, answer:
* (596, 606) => 1.95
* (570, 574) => 2.23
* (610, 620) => 1.67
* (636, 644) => 0.984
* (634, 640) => 1.05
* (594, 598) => 2.03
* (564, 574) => 2.18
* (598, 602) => 1.98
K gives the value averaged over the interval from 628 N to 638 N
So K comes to 1.18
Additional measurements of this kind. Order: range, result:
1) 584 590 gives 2.22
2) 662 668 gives 1.07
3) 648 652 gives 0.943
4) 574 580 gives 2.22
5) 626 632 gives 1.35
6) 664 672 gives 1.19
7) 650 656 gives 0.851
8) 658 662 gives 0.78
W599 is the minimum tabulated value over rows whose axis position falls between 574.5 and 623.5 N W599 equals 1.56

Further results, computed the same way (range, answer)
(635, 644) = 0.956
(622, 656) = 0.766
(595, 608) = 1.87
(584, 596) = 2.09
